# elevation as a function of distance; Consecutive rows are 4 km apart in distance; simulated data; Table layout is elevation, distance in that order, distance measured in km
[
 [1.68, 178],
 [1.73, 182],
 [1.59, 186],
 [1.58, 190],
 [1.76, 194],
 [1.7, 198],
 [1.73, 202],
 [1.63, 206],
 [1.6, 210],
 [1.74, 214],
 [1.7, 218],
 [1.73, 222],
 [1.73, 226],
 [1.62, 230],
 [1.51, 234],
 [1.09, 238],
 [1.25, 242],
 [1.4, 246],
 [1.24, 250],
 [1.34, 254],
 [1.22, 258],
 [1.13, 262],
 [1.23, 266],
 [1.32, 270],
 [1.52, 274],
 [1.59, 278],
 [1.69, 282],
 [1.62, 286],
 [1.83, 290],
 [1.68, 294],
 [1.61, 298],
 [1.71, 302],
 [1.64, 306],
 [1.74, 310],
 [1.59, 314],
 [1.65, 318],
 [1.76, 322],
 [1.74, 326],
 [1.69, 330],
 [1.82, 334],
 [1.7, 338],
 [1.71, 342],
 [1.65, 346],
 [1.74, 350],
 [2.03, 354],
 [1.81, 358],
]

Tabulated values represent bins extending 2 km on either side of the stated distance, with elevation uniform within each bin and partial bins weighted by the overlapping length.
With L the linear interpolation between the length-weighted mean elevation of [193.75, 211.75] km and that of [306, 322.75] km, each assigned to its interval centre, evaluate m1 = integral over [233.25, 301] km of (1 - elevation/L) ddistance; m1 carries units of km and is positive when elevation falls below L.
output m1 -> 9.9 km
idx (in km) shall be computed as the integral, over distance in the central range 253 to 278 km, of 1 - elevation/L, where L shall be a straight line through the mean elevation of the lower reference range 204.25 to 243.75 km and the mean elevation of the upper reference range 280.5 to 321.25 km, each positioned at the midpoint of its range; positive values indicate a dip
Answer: 4.8 km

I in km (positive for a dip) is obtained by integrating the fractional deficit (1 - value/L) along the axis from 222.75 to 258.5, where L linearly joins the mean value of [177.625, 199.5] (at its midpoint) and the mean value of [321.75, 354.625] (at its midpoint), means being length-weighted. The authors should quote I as 6.3 km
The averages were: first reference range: 1.67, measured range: 1.4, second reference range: 1.75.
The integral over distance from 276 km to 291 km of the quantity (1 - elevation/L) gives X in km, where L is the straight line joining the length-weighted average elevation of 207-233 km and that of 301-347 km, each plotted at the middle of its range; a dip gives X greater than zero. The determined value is 0.17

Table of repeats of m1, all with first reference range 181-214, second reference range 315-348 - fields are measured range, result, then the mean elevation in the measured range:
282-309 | 0.24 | 1.68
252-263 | 2.92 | 1.24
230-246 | 3.24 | 1.34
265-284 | 2.36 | 1.48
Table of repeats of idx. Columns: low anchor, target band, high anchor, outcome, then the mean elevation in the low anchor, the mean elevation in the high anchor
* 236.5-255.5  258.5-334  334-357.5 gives -3.5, 1.27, 1.77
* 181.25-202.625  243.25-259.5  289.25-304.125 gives 3.7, 1.68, 1.7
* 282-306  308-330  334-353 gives 0.2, 1.69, 1.73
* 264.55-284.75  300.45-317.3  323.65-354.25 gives -0.5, 1.48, 1.74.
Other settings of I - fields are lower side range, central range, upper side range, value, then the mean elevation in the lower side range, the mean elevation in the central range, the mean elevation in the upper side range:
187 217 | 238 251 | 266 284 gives 2.50 km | 1.68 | 1.27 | 1.5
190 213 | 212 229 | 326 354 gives -0.33 km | 1.68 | 1.72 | 1.74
